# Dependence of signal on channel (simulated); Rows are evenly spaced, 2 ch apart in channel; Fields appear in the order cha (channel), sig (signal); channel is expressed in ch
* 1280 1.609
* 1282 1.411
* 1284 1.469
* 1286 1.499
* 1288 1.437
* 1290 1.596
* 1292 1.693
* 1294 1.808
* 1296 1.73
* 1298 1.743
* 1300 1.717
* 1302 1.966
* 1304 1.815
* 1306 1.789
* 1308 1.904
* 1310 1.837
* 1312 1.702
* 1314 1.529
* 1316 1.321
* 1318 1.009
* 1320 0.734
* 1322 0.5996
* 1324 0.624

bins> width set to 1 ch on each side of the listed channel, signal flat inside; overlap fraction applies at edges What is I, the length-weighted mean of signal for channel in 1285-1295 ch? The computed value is 1.61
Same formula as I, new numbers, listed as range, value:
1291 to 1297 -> 1.74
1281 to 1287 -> 1.46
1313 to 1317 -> 1.42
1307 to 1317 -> 1.66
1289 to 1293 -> 1.64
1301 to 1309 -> 1.87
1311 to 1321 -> 1.26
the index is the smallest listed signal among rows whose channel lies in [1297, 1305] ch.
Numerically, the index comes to 1.717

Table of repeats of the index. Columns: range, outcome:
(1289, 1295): 1.596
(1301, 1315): 1.529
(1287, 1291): 1.437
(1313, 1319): 1.009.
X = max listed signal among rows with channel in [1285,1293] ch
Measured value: 1.693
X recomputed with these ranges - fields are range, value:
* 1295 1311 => 1.966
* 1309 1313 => 1.837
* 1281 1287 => 1.499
